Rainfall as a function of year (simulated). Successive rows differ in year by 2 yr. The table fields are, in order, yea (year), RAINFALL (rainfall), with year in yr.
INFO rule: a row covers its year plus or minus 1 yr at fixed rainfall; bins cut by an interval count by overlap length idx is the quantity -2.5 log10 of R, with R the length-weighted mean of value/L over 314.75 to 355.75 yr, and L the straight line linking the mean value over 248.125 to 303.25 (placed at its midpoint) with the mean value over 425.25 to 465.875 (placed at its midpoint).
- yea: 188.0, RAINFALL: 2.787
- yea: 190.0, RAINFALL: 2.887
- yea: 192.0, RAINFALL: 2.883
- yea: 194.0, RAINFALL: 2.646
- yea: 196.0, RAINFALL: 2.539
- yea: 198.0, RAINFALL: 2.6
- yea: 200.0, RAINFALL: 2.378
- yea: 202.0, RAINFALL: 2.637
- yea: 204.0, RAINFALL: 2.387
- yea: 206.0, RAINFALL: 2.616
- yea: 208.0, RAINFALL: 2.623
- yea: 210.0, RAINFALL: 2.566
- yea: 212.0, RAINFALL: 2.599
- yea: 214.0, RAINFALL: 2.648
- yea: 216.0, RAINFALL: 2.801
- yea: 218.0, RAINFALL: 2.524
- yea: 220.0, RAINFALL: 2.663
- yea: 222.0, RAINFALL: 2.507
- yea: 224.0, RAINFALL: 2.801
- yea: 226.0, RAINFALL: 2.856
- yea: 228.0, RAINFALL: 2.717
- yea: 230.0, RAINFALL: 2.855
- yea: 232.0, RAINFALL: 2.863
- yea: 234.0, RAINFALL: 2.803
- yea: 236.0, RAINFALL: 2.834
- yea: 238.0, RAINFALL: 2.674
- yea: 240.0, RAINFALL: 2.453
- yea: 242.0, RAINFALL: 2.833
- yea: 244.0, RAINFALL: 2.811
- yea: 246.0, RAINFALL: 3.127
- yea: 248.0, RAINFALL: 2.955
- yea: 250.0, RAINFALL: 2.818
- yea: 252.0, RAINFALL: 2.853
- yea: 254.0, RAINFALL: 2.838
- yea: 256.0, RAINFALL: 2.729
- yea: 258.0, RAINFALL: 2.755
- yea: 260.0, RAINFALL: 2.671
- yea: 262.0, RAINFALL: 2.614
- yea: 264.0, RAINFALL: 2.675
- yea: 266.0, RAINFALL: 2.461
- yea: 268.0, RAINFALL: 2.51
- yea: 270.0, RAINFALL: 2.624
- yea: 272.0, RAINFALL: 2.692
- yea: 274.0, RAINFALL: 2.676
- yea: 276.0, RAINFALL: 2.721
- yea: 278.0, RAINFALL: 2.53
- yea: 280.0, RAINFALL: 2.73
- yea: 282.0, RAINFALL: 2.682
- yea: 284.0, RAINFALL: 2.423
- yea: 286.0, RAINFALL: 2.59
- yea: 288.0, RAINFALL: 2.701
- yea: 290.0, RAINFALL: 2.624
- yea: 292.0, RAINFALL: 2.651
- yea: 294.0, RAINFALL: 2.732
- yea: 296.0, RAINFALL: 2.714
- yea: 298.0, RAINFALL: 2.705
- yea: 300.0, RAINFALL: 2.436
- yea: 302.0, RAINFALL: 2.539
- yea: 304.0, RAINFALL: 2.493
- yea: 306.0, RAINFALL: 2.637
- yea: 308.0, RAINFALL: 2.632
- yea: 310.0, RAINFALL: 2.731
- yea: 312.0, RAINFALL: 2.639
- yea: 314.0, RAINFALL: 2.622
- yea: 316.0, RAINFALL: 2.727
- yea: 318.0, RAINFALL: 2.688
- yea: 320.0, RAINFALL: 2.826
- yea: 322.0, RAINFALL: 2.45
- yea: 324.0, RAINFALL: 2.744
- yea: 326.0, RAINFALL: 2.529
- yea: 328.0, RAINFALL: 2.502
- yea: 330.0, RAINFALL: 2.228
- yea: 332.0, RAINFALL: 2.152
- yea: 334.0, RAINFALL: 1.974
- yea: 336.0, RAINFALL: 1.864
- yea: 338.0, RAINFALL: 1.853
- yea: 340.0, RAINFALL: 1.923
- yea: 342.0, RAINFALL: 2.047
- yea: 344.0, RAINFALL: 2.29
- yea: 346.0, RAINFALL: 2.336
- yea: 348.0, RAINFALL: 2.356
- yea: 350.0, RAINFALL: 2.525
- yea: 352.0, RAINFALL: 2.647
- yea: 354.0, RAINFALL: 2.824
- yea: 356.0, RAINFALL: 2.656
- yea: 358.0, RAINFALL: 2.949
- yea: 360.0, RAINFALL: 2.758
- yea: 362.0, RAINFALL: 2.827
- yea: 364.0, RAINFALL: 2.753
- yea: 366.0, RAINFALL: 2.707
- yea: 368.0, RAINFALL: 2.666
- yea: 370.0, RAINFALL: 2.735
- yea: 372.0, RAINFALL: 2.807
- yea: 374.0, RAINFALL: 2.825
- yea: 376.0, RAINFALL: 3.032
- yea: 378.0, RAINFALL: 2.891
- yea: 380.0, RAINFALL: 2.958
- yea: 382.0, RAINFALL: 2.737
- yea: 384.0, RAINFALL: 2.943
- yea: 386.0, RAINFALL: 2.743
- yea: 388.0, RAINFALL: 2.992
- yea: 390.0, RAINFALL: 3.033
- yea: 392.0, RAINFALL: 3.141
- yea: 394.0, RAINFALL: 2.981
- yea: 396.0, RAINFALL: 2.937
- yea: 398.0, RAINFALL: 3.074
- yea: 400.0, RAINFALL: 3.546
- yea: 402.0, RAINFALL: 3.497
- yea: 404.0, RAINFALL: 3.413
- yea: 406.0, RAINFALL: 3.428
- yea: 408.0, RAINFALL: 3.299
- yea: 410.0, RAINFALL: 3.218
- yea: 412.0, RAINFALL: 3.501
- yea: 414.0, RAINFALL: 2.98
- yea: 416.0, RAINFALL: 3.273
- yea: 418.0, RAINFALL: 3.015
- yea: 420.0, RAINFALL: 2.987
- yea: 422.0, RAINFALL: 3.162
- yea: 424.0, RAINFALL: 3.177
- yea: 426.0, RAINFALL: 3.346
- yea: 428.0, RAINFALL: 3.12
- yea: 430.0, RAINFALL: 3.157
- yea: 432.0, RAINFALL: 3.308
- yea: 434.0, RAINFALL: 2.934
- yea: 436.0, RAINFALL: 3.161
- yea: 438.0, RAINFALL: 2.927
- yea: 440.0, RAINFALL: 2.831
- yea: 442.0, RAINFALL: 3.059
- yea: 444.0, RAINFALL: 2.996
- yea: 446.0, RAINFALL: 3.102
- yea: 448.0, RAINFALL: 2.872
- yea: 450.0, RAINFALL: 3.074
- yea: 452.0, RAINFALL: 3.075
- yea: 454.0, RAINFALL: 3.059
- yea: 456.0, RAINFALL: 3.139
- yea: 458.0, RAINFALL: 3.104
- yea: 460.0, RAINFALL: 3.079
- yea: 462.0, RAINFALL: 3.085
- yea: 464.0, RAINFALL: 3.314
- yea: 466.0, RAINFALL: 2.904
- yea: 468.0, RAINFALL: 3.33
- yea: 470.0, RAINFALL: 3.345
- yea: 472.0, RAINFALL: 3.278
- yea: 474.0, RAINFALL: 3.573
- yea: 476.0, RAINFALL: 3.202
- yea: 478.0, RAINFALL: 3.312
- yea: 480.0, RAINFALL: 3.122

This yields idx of 0.18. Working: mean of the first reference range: 2.66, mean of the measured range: 2.38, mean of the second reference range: 3.08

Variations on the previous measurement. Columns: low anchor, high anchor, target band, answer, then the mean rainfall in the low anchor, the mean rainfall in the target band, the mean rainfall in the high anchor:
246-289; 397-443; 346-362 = 0.12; 2.69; 2.66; 3.19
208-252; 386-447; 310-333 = 0.15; 2.75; 2.56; 3.15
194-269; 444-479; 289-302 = 0.07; 2.69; 2.64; 3.16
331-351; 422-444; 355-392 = -0.15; 2.13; 2.84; 3.1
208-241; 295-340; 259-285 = -0.01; 2.7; 2.62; 2.47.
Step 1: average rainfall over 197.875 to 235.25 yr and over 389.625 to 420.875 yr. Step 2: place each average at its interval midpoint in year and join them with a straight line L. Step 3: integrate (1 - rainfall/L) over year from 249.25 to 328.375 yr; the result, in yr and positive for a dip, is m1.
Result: 6.0 yr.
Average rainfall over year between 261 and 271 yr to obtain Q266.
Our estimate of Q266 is 2.58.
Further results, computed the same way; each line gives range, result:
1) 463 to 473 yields 3.23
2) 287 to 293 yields 2.66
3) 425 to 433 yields 3.23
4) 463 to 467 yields 3.11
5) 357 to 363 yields 2.84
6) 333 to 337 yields 1.92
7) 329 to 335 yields 2.12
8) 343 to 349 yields 2.33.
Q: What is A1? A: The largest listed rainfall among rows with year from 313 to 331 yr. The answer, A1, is 2.826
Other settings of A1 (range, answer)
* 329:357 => 2.824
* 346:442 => 3.546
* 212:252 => 3.127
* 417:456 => 3.346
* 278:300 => 2.732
